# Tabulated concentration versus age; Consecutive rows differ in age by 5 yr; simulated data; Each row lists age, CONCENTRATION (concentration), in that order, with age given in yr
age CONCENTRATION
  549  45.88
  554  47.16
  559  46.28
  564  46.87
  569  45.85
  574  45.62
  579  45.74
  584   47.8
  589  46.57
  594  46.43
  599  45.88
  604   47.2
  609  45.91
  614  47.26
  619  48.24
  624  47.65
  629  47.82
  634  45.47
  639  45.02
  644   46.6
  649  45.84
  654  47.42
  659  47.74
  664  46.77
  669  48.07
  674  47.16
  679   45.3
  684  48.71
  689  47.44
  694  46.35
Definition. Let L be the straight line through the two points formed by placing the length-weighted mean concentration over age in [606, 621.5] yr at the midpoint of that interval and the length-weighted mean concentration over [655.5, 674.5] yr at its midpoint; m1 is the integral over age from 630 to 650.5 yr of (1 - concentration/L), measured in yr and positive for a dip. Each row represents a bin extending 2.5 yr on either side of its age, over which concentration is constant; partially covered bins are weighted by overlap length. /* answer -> 0.6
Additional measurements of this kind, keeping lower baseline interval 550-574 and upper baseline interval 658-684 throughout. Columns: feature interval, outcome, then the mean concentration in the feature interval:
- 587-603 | 0.1 yr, 46.4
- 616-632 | -0.3 yr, 47.8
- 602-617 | 0.0 yr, 46.8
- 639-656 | 0.2 yr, 46.4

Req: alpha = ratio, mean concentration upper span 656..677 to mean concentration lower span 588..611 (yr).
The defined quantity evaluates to 1.0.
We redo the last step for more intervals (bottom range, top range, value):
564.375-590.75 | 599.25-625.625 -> 1.02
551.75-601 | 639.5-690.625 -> 1.01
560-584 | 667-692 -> 1.02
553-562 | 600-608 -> 1.00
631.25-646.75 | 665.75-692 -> 1.03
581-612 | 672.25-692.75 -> 1.01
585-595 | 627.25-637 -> 0.99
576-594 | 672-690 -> 1.01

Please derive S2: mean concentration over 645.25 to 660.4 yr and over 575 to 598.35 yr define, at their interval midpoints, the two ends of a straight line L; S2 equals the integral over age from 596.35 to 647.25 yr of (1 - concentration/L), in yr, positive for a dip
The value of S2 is 0.04 yr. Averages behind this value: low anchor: 46.5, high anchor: 46.9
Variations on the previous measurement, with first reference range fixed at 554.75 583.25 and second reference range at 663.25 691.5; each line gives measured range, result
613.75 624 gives -0.2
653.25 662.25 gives -0.1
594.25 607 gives 0.0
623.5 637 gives 0.0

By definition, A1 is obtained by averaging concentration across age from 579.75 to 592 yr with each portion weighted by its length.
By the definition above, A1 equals 46.9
